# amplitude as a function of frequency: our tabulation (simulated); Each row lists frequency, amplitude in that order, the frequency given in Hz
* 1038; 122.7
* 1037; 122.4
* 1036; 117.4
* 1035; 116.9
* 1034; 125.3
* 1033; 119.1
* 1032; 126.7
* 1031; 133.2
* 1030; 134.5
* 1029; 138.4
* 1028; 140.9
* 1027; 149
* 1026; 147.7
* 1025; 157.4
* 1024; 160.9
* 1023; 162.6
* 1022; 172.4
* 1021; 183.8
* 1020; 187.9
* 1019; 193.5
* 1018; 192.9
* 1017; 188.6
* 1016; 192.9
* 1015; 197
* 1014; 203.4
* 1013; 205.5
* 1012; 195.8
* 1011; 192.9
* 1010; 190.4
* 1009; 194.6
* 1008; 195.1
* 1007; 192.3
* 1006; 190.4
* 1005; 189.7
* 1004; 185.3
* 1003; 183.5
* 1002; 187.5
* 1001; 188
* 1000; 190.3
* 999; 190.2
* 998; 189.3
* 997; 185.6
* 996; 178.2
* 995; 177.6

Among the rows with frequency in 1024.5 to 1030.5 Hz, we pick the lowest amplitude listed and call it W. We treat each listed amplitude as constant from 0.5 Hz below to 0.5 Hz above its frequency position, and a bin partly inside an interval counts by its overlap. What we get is 134.5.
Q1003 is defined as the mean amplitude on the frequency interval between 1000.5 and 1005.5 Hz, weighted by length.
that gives 187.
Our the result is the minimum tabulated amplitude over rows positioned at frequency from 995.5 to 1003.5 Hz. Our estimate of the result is 178.2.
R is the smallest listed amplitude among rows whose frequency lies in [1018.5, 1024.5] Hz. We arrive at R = 160.9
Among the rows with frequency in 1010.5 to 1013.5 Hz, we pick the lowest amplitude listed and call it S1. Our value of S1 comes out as 192.9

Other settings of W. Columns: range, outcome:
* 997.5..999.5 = 189.3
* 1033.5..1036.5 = 116.9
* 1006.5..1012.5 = 190.4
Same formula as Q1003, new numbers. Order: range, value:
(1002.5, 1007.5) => 188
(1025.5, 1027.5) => 148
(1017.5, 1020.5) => 191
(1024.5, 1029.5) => 147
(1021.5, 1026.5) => 160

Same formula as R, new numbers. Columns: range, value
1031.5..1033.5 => 119.1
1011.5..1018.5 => 188.6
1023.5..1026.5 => 147.7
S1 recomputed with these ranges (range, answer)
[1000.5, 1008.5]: 183.5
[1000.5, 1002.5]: 187.5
